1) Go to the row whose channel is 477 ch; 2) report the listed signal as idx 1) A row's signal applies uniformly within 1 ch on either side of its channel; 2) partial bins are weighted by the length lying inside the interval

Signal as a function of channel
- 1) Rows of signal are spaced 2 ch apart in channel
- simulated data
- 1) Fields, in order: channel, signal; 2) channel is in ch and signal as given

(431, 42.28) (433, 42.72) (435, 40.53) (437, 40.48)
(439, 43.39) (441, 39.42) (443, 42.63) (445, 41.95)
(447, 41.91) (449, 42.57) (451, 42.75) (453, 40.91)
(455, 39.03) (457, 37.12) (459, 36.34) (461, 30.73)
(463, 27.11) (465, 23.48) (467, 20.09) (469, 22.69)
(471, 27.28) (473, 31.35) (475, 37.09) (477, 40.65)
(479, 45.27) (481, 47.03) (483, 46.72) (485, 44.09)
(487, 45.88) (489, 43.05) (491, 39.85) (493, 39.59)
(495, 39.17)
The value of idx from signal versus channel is 40.65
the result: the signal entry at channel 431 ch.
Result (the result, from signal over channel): 42.28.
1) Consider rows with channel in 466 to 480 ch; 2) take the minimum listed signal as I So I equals 20.09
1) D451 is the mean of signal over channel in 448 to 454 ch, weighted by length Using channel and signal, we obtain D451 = 42.1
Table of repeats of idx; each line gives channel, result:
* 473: 31.35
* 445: 41.95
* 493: 39.59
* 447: 41.91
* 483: 46.72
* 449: 42.57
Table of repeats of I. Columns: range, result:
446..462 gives 30.73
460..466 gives 23.48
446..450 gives 41.91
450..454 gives 40.91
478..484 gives 45.27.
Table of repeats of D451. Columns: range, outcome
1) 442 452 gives 42.4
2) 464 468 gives 21.8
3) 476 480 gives 43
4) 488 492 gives 41.5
